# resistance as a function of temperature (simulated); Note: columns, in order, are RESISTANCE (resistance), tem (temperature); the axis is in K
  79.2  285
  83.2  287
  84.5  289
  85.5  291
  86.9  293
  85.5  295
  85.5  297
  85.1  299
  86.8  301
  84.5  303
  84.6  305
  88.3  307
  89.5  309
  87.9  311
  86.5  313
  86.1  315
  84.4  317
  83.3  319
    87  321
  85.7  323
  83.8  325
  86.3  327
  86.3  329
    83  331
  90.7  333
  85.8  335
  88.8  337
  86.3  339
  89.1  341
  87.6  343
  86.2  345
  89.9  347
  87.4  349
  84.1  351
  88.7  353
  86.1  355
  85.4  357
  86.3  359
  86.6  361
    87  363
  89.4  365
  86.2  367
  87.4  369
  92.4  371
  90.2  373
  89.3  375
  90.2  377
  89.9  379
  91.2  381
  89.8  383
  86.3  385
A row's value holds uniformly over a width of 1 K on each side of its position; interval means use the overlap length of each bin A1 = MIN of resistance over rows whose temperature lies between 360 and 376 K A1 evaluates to 86.2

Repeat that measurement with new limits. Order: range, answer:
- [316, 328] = 83.3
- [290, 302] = 85.1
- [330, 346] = 83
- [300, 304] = 84.5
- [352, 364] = 85.4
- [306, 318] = 84.4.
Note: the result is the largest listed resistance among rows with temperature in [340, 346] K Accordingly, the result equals 89.1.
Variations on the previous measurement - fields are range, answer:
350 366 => 89.4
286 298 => 86.9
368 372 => 92.4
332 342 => 90.7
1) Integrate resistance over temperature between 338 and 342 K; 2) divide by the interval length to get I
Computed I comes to 87.7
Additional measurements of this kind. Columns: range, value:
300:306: 85.3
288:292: 85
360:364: 86.8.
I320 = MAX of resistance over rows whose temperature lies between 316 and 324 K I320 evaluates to 87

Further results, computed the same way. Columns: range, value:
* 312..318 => 86.5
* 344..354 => 89.9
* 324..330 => 86.3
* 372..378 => 90.2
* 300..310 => 89.5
